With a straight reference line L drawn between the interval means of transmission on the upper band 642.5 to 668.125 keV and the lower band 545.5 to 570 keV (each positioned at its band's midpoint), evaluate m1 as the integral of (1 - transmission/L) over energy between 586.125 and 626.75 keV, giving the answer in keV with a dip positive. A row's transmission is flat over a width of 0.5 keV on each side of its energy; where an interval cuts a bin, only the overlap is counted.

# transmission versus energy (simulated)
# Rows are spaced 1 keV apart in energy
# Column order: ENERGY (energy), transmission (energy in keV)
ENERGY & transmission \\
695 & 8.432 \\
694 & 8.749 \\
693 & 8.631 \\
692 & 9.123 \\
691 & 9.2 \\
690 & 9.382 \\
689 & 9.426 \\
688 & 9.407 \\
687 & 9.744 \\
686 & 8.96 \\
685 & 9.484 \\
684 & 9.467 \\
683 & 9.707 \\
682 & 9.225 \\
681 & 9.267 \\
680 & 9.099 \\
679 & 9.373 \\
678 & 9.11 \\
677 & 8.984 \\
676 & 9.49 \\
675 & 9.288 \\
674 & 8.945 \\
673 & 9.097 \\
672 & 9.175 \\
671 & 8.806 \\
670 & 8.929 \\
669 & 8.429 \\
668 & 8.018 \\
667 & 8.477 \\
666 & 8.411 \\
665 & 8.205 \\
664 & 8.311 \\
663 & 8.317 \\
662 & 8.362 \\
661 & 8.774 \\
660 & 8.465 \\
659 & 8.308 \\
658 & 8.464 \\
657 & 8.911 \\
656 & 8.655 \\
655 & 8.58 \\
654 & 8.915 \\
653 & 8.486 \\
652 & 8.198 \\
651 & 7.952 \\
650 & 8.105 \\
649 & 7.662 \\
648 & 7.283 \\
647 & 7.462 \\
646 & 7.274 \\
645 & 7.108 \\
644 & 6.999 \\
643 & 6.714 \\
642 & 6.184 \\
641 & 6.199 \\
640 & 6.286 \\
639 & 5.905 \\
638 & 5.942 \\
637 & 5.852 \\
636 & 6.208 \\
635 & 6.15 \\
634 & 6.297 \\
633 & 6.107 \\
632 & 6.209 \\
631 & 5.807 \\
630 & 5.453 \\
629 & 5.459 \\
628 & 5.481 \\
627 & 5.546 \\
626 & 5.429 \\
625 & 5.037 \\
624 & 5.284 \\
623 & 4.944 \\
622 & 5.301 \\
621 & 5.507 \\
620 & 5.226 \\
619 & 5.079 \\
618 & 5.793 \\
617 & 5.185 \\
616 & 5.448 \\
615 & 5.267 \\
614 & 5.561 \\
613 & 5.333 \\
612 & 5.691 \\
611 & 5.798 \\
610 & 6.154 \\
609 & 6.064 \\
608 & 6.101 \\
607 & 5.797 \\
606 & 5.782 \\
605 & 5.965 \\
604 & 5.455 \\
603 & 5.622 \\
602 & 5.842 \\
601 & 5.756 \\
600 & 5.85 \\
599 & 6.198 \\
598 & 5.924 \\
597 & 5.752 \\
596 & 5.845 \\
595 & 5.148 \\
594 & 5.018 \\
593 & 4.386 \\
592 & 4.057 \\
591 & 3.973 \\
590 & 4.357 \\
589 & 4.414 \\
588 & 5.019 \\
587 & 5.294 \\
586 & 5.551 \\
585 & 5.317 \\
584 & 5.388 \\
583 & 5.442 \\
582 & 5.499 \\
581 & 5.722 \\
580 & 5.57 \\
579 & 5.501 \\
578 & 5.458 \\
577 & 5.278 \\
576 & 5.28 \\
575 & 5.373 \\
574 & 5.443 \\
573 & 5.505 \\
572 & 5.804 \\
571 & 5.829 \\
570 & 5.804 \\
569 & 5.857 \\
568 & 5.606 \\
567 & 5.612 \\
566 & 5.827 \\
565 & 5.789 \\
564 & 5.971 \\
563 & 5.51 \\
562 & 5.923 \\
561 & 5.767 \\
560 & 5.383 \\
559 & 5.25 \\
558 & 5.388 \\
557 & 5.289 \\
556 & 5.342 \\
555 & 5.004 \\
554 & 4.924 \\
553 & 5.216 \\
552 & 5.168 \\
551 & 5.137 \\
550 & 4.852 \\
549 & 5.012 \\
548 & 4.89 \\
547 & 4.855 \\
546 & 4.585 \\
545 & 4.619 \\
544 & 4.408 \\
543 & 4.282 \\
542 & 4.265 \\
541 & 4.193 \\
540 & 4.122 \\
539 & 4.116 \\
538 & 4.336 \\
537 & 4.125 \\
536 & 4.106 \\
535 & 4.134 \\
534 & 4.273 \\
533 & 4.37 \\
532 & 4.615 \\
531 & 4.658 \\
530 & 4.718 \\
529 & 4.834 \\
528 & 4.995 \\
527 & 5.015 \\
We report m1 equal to 8.0 keV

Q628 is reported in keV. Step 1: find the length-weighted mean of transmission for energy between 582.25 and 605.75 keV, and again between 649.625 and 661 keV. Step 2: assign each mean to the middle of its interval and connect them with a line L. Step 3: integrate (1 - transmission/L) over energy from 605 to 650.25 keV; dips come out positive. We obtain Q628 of 6.8 keV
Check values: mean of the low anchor 5.29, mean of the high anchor 8.48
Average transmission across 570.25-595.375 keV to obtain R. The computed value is 5.19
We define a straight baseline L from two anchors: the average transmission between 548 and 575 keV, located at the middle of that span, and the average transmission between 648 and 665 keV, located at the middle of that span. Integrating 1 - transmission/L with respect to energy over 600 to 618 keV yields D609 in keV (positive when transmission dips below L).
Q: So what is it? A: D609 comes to 3.1 keV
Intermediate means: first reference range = 5.46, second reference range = 8.37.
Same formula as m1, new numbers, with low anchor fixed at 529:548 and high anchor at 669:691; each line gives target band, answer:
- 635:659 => 2.29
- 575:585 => 0.64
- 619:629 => 2.76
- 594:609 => 1.79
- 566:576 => -0.24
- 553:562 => -0.48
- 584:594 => 2.22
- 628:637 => 1.99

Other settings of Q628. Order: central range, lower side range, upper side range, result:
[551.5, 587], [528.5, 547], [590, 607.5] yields -4.28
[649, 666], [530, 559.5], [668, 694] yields -0.06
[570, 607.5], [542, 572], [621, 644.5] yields 0.81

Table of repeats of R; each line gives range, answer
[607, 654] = 6.17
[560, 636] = 5.52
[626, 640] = 5.88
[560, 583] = 5.62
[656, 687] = 8.87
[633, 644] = 6.21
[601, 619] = 5.68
